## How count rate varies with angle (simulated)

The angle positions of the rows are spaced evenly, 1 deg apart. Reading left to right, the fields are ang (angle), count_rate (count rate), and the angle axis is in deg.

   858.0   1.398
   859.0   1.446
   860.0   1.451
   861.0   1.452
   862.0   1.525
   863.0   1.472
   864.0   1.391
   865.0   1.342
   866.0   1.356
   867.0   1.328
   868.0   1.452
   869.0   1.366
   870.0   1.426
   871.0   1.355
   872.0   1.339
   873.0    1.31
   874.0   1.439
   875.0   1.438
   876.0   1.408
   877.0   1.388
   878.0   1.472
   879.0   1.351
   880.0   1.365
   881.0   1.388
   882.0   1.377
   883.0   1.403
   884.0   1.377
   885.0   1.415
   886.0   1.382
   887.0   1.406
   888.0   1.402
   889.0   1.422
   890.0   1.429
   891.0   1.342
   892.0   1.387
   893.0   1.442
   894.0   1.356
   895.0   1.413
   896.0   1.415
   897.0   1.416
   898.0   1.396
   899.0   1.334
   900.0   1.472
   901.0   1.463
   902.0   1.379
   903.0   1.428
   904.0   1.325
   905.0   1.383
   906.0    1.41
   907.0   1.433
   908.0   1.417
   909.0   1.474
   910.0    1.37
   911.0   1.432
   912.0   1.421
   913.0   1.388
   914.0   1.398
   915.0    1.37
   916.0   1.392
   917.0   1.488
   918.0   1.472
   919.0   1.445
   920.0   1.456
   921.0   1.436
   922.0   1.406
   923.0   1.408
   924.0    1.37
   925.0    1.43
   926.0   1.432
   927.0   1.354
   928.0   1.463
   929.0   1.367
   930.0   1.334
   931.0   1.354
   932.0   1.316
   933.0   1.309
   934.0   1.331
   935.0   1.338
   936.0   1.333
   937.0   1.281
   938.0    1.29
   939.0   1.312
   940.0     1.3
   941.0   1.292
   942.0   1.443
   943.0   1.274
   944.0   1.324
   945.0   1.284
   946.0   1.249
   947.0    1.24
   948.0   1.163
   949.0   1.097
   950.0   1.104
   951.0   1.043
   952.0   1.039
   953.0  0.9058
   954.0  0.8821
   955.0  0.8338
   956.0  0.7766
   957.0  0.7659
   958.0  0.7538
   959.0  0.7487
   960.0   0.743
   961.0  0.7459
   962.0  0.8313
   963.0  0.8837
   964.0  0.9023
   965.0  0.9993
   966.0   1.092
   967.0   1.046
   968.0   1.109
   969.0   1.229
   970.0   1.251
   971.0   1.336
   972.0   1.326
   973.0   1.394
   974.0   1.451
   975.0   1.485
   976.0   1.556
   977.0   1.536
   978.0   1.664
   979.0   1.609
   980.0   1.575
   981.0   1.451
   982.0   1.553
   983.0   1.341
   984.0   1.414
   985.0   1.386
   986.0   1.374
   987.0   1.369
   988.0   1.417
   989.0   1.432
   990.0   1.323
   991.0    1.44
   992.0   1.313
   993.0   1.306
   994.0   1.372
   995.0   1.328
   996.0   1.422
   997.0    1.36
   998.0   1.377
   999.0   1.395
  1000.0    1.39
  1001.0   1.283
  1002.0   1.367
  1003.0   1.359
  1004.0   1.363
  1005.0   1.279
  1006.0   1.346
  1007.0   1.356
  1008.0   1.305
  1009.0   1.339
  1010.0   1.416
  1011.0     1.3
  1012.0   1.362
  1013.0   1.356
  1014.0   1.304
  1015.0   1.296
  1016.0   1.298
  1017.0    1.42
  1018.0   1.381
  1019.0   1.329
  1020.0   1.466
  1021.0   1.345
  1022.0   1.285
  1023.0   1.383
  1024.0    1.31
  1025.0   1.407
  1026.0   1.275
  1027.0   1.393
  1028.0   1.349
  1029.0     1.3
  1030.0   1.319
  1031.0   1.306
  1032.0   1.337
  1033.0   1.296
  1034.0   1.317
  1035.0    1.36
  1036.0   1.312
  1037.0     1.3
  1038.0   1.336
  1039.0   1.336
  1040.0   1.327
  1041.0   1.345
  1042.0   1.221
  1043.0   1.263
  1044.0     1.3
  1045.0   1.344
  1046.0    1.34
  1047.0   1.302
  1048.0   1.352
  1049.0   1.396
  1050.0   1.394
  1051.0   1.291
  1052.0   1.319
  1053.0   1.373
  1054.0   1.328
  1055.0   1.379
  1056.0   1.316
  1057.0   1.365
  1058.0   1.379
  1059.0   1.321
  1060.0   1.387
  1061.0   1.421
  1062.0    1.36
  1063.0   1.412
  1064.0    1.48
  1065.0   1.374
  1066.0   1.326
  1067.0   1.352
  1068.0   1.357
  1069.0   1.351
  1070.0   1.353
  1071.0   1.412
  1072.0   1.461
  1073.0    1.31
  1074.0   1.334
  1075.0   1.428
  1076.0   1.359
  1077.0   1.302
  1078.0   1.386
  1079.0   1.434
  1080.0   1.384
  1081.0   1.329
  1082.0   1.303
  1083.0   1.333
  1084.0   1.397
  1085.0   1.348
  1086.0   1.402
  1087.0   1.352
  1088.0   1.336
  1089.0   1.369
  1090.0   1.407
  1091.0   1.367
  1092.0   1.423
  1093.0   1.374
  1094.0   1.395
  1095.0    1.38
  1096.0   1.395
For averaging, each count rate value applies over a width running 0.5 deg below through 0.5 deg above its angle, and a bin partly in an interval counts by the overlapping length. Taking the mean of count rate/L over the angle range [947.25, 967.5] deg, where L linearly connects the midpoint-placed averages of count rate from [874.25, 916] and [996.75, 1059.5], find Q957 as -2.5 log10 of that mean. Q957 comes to 0.43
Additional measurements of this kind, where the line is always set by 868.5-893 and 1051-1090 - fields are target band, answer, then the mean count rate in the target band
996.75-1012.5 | 0.02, 1.35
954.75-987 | 0.15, 1.2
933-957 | 0.18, 1.17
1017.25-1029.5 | 0.02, 1.35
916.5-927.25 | -0.03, 1.43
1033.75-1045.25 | 0.05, 1.31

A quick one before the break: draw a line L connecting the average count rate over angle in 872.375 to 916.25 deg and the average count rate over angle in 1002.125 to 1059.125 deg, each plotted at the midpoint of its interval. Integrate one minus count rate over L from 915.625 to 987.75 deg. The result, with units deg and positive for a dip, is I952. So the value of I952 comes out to 6.28 deg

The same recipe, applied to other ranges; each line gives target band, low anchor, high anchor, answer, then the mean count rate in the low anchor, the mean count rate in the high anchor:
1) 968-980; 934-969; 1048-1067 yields -3.1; 1.08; 1.37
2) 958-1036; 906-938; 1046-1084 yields 3.8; 1.39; 1.36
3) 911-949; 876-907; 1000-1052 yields 0.7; 1.4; 1.34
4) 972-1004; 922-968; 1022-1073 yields -4.8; 1.15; 1.35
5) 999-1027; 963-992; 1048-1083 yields 0.2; 1.35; 1.37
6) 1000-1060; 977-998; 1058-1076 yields 2.7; 1.42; 1.38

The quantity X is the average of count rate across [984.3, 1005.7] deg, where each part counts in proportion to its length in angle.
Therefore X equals 1.36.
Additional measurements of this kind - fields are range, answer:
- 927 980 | 1.19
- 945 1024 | 1.26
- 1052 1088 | 1.37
